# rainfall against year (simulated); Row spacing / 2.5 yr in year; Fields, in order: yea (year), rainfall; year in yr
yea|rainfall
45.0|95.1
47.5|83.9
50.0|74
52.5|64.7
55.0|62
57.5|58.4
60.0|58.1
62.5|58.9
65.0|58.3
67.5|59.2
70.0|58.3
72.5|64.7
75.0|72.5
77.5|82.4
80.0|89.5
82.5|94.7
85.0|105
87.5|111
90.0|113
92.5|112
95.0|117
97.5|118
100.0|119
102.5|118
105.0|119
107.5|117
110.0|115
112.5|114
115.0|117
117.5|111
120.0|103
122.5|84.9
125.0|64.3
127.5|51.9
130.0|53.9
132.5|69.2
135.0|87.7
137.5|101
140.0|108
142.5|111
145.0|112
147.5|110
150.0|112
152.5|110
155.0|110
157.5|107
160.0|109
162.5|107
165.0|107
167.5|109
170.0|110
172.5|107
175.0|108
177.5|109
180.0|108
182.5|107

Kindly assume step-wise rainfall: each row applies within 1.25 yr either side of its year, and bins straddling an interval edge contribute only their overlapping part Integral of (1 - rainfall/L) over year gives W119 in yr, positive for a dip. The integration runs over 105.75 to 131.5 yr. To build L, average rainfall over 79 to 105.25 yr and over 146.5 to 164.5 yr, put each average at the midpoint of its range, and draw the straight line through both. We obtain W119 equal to 3.9 yr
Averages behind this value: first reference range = 110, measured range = 93.5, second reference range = 109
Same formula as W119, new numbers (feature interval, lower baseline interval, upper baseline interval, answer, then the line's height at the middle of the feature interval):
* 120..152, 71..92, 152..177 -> 4.08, 103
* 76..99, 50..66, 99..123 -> -3.70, 89.8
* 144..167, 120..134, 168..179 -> -4.13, 93.1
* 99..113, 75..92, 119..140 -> -4.55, 88.4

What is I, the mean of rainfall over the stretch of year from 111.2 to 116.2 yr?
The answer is 115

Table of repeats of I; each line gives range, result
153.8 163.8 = 108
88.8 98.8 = 115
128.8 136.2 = 70.3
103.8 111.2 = 117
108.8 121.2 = 112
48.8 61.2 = 63.4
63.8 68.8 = 58.8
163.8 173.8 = 108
